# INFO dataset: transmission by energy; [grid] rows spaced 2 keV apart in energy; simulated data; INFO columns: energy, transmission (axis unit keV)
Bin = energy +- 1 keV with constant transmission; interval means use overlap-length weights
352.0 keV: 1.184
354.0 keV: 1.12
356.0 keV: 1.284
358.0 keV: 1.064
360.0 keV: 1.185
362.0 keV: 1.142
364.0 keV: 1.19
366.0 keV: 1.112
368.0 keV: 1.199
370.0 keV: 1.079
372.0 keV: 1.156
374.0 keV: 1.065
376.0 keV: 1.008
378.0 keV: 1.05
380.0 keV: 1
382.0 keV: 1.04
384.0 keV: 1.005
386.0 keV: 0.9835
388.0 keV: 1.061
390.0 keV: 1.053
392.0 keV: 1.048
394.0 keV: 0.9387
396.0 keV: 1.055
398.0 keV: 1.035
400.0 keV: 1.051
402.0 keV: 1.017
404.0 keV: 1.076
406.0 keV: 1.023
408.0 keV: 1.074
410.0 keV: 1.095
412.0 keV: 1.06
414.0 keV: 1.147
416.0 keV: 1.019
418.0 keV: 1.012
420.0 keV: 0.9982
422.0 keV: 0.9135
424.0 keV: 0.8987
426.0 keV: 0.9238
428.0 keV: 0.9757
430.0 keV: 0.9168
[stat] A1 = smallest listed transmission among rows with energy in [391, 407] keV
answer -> 0.9387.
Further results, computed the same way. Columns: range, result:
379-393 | 0.9835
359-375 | 1.065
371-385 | 1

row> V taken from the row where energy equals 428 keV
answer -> 0.9757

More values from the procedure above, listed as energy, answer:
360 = 1.185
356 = 1.284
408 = 1.074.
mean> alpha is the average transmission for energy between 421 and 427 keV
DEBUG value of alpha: 0.912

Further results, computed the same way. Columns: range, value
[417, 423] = 0.975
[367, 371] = 1.14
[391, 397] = 1.01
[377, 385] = 1.02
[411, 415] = 1.1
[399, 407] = 1.04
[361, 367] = 1.15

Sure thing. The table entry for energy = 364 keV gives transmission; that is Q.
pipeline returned 1.19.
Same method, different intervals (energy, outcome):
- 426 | 0.9238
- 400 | 1.051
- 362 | 1.142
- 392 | 1.048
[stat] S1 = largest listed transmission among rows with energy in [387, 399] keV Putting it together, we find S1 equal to 1.061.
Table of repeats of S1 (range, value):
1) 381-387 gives 1.04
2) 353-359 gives 1.284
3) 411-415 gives 1.147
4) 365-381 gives 1.199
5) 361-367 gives 1.19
